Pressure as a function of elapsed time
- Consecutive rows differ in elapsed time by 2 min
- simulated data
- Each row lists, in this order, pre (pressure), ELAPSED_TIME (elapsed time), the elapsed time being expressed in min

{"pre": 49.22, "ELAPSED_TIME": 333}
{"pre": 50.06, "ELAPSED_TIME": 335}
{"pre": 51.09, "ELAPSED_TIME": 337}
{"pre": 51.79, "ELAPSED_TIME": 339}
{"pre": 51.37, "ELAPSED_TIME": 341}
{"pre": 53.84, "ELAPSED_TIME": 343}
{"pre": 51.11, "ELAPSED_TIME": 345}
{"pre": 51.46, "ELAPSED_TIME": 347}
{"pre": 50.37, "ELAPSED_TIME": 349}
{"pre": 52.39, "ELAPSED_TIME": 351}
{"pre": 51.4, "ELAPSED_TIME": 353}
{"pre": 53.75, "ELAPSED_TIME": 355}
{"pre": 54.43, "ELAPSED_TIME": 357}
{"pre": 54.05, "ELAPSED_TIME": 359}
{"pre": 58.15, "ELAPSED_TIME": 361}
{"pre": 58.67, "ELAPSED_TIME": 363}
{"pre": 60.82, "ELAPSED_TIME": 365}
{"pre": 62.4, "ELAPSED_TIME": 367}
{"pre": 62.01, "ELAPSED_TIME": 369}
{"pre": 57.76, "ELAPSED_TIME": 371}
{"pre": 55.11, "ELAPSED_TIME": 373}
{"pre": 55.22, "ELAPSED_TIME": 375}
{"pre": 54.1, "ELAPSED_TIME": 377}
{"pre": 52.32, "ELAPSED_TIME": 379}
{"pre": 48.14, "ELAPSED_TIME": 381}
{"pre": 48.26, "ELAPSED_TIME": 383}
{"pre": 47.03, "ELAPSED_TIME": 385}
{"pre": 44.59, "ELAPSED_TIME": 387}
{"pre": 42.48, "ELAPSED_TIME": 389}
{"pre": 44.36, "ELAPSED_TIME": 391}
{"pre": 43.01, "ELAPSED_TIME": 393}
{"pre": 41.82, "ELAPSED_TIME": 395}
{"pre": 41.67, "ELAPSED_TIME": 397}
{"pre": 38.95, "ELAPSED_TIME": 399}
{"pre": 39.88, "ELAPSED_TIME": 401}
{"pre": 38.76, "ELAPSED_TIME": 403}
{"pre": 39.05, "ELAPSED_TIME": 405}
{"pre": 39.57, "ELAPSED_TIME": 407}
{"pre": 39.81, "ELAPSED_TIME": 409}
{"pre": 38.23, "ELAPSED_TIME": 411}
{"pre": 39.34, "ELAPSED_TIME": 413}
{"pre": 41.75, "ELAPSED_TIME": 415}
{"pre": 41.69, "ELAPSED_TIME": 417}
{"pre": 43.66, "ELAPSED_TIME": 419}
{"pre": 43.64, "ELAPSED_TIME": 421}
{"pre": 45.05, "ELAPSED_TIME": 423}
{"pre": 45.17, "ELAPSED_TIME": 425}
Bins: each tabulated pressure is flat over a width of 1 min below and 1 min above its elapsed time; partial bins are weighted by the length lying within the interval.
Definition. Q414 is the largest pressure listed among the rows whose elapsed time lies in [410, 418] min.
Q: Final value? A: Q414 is 41.75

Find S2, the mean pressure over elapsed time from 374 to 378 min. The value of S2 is 54.7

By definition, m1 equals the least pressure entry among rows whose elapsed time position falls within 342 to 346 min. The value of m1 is 51.11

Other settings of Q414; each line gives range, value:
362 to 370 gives 62.4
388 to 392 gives 44.36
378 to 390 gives 52.32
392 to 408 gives 43.01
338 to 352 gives 53.84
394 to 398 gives 41.82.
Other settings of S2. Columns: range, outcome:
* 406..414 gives 39.2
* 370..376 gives 56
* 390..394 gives 43.7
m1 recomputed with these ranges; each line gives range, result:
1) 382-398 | 41.67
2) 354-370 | 53.75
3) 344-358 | 50.37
